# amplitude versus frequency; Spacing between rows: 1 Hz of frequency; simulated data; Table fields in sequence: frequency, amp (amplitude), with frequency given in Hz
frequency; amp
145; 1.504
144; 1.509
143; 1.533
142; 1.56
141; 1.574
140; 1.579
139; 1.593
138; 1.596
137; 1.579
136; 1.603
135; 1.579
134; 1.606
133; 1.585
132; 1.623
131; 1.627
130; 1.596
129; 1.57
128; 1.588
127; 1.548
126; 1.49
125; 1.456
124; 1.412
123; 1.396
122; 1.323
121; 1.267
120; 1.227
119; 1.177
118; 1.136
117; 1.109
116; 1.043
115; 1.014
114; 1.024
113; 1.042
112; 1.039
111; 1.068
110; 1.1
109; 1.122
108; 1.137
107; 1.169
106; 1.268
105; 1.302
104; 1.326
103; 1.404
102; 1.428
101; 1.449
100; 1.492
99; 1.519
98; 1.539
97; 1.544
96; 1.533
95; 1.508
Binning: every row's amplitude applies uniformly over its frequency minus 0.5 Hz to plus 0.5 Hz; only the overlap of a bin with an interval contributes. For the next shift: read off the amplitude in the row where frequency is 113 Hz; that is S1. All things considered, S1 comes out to 1.042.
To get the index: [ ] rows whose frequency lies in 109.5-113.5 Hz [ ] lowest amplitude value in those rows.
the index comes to 1.039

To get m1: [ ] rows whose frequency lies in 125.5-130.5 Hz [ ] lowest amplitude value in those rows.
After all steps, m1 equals 1.49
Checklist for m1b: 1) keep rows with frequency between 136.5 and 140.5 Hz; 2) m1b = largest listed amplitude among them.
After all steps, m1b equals 1.596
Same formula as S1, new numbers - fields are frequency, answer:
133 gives 1.585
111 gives 1.068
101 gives 1.449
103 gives 1.404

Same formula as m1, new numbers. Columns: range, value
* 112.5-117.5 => 1.014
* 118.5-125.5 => 1.177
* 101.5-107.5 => 1.169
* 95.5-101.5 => 1.449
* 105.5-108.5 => 1.137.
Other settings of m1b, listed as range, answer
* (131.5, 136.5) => 1.623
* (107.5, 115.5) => 1.137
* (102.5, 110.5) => 1.404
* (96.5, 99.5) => 1.544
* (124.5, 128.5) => 1.588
